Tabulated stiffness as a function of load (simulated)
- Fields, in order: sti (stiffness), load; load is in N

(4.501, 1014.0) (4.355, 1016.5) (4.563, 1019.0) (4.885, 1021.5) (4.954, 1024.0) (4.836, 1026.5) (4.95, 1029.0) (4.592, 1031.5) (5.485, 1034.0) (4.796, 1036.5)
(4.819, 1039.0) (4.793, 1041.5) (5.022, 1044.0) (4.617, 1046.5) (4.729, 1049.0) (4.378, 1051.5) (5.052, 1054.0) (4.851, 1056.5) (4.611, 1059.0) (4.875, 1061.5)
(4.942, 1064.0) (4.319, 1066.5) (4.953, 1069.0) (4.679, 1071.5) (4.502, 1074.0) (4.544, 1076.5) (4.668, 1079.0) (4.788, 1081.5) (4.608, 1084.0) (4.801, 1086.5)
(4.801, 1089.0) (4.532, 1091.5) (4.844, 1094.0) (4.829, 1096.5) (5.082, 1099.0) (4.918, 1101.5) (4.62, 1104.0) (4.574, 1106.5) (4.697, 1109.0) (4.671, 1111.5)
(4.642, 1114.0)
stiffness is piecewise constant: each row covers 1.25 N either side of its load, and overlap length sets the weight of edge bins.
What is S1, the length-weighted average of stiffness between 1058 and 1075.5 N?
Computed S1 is 4.7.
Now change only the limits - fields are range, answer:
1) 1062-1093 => 4.68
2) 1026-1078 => 4.78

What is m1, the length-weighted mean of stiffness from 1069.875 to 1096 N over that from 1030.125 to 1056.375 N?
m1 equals 1.0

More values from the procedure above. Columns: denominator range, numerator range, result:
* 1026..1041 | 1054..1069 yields 0.97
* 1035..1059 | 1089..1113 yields 0.99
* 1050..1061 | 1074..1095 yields 0.99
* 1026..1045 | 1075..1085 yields 0.95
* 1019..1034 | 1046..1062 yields 0.97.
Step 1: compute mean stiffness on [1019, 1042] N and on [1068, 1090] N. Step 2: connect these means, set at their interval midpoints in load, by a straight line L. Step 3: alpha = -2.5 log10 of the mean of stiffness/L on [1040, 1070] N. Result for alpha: 0.01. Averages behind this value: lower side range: 4.89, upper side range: 4.7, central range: 4.76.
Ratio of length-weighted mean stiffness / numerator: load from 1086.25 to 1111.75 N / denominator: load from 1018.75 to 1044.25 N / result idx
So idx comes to 1.0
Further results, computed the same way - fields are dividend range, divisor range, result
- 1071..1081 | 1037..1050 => 0.96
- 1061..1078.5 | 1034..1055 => 0.97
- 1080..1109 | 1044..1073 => 1.00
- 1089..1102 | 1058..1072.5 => 1.02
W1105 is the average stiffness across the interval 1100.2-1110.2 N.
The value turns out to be 4.7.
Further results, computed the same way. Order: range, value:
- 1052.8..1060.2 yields 4.84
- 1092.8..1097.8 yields 4.84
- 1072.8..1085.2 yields 4.62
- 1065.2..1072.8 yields 4.65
